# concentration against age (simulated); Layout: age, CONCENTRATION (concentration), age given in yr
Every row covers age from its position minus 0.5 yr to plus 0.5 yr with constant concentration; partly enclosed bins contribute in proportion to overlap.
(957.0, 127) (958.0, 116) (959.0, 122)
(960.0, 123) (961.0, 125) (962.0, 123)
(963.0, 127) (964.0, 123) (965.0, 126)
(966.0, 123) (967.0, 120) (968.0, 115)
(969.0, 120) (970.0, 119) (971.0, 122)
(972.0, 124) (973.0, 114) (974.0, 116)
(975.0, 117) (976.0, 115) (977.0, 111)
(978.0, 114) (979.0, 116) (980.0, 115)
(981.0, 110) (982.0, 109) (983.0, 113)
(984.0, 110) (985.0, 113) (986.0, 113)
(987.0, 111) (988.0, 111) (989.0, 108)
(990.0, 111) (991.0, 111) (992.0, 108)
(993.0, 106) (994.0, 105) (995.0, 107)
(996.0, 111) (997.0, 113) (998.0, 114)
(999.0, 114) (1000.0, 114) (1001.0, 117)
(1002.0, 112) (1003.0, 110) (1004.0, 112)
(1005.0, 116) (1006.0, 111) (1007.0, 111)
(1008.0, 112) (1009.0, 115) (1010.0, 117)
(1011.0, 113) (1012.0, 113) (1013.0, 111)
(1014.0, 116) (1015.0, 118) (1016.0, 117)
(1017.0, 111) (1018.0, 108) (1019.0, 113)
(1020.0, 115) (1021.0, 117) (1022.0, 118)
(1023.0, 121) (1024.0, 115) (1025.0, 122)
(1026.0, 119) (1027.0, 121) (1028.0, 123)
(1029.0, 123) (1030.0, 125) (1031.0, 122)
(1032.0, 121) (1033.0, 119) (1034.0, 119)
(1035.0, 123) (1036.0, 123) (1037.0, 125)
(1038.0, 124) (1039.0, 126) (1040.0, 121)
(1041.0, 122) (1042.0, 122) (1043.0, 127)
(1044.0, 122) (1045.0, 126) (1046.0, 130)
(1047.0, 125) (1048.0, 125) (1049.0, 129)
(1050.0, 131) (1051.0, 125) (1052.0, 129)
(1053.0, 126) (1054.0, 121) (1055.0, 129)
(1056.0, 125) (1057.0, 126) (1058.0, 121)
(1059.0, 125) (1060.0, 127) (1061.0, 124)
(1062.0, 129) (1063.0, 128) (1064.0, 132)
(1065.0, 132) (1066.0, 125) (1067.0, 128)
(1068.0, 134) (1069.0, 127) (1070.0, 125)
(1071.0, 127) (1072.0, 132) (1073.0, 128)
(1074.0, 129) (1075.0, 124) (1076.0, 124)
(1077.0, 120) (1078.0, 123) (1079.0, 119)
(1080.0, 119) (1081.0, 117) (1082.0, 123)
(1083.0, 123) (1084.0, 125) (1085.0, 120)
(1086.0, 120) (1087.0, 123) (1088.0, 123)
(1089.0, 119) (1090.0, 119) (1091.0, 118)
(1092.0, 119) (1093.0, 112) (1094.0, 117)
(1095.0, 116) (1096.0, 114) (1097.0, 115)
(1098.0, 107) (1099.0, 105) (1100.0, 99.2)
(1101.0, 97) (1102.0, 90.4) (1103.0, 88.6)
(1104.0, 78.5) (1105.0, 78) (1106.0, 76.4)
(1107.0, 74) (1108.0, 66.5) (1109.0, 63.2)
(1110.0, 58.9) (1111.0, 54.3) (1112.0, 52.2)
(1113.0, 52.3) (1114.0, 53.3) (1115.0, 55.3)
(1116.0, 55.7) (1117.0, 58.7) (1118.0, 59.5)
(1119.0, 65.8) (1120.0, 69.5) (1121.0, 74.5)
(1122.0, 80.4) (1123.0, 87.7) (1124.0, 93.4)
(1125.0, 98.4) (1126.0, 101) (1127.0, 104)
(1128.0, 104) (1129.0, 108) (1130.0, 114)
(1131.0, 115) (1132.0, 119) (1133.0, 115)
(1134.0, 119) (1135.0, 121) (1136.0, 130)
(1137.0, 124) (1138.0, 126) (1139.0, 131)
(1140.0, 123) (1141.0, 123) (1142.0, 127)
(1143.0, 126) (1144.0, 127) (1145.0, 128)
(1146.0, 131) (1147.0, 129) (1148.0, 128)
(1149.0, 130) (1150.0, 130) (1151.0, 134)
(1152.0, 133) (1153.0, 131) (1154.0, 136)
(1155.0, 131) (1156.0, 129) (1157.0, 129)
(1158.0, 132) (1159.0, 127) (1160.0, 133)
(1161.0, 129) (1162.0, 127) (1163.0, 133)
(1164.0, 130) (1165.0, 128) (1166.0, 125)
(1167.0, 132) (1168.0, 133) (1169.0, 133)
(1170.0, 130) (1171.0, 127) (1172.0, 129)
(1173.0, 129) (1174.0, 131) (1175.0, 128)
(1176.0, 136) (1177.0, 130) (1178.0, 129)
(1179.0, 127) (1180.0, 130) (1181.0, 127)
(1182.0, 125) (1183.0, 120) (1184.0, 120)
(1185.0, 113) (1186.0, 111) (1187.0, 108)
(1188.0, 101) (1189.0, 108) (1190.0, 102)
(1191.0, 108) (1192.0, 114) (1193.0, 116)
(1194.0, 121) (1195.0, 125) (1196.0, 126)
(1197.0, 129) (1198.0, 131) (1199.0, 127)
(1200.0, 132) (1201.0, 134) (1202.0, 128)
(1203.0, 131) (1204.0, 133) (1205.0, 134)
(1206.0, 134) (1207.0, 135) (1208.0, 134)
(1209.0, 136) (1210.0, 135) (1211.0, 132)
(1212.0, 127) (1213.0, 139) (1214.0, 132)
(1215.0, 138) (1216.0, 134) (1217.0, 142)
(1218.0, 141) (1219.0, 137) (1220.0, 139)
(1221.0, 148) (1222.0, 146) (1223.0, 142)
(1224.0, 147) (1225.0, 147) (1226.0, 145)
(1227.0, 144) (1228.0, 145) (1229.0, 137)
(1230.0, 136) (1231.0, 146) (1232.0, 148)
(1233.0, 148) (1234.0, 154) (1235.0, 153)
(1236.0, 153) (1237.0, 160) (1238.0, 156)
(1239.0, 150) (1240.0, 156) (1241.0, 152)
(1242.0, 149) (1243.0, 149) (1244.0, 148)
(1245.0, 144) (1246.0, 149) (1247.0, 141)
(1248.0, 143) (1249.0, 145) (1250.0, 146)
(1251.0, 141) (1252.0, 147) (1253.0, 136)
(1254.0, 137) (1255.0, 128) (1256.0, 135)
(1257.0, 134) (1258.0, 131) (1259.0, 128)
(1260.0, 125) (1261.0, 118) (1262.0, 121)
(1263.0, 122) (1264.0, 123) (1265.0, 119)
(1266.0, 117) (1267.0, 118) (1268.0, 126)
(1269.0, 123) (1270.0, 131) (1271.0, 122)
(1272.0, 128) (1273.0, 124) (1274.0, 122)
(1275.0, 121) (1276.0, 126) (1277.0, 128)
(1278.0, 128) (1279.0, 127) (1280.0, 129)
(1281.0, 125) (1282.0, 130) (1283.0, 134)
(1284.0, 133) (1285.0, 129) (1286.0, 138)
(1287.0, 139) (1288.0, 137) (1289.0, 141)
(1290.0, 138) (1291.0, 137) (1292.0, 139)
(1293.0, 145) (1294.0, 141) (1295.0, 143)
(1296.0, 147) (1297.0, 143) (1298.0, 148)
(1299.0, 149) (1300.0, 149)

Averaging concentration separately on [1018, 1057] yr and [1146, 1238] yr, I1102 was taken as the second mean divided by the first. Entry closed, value 1.07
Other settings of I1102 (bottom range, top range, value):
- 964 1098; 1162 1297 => 1.12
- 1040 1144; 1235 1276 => 1.24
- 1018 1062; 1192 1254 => 1.14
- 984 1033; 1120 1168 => 1.06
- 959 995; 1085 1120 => 0.77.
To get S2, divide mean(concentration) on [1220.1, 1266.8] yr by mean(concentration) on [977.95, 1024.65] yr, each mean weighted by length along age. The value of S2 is 1.25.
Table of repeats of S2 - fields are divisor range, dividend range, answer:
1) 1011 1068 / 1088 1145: 0.79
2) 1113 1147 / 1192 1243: 1.37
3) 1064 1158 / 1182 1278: 1.23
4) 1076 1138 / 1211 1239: 1.46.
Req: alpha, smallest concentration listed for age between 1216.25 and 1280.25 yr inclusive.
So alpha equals 117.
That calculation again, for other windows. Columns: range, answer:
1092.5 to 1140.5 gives 52.2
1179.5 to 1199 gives 101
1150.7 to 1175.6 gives 125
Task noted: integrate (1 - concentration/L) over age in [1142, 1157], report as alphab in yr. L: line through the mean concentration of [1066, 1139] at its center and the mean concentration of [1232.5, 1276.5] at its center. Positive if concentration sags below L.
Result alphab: -2.2 yr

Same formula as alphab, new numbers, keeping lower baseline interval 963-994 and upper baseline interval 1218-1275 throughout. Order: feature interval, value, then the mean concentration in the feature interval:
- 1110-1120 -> 5.5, 57.1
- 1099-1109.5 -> 3.6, 82.3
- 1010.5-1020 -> 0.4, 113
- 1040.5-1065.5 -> -1.0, 126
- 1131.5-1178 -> 0.7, 129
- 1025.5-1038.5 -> -0.3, 122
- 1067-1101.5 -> 1.2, 120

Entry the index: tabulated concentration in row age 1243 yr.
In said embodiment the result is 149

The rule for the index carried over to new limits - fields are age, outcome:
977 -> 111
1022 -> 118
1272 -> 128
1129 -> 108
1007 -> 111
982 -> 109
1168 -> 133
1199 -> 127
